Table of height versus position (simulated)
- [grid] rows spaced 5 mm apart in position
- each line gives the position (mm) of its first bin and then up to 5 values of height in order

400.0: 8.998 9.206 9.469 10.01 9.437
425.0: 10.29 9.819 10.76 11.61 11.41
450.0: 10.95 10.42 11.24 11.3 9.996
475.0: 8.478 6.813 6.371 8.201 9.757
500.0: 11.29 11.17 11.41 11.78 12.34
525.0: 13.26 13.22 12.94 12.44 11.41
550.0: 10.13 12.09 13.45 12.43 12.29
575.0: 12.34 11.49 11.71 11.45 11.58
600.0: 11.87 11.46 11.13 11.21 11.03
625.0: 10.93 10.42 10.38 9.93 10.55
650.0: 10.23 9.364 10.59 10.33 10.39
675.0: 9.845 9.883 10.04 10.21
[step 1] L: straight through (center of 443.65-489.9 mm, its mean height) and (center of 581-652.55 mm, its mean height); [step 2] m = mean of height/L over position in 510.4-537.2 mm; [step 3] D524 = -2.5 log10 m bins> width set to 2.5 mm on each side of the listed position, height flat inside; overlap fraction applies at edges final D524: -0.240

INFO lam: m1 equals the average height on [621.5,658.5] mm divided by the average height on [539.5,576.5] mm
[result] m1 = 0.85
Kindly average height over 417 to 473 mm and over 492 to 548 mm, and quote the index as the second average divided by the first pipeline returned 1.1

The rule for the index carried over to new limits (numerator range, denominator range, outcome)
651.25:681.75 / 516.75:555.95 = 0.82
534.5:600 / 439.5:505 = 1.22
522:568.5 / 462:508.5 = 1.33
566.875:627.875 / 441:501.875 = 1.19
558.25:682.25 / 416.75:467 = 1.03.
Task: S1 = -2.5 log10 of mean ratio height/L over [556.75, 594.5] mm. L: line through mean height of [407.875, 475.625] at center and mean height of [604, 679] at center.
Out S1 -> -0.16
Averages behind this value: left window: 10.4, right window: 10.5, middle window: 12.1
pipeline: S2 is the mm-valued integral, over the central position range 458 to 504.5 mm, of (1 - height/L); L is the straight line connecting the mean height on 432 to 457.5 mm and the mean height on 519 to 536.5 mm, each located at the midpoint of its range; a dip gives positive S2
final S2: 9.9 mm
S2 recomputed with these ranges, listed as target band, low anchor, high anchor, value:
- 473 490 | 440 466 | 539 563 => 6.00 mm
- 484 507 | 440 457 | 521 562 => 4.33 mm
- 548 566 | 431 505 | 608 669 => -3.18 mm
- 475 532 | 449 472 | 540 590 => 4.51 mm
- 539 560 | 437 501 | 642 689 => -3.68 mm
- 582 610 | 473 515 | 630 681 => -4.83 mm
